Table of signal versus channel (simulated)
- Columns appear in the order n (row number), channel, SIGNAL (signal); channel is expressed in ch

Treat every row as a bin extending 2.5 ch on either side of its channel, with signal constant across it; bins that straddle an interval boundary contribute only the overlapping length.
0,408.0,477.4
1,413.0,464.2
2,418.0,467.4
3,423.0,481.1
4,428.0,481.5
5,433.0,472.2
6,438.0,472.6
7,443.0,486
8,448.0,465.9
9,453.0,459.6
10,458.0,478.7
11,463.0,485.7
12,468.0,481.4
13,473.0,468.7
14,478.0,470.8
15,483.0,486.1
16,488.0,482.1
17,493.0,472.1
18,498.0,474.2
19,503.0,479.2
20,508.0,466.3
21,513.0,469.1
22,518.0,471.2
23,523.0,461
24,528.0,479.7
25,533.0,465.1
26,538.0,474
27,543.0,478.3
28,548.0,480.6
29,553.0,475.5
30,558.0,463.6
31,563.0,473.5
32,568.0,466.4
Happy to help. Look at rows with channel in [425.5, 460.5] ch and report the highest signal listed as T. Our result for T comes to 486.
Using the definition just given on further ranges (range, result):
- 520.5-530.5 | 479.7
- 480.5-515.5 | 486.1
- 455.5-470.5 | 485.7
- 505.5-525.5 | 471.2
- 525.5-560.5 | 480.6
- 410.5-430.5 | 481.5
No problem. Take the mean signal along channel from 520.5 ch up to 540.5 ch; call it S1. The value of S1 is 470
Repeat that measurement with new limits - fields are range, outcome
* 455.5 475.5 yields 479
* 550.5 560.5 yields 470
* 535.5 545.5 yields 476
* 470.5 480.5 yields 470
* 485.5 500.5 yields 476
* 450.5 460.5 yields 469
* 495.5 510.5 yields 473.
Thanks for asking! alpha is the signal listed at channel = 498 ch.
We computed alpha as 474.2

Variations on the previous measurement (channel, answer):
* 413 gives 464.2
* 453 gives 459.6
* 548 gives 480.6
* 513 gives 469.1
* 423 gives 481.1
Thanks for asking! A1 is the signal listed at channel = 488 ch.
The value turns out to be 482.1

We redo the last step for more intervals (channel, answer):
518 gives 471.2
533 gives 465.1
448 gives 465.9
